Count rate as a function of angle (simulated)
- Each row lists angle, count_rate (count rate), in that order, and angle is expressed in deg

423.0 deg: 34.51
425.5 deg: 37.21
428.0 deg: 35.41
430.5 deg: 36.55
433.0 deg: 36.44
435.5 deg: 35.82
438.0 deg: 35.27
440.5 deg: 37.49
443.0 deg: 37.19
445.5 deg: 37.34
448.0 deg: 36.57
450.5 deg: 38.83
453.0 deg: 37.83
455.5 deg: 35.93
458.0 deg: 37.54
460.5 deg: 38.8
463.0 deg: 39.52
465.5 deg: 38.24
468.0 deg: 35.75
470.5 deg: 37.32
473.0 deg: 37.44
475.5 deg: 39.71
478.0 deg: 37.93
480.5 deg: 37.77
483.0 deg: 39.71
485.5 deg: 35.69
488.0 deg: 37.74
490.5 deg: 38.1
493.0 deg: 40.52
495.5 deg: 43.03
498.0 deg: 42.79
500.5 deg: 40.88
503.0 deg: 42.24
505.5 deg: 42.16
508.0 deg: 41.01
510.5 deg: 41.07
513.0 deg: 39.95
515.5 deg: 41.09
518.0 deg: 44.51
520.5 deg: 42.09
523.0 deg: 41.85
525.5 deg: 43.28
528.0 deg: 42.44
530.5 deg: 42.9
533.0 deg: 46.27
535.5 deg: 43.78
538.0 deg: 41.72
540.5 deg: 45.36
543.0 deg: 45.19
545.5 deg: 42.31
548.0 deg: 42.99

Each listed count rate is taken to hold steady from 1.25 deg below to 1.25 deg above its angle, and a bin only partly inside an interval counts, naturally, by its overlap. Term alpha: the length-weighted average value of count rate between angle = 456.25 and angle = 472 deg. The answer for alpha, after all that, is 37.8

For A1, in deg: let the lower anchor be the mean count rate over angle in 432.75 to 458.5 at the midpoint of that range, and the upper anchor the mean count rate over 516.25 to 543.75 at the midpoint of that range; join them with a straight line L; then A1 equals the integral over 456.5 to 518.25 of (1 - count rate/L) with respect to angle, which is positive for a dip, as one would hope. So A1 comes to 1.02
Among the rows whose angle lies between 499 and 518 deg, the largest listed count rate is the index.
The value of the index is 44.51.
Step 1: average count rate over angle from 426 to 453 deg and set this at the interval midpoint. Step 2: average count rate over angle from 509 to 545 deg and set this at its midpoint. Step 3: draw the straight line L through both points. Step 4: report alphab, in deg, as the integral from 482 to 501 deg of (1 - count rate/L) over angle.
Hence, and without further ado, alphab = 0.3 deg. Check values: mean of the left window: 36.8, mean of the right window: 42.9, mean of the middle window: 39.8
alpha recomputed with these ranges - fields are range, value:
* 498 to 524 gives 41.7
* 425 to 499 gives 37.8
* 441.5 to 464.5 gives 37.7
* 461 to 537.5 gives 40.6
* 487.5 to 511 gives 41.1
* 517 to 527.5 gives 42.9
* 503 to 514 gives 41.2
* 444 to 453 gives 37.6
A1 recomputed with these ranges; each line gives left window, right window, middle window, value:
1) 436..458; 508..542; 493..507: -0.4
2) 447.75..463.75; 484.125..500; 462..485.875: 0.5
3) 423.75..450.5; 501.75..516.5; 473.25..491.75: 0.7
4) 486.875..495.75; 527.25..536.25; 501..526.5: 0.0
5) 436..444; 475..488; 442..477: -0.4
